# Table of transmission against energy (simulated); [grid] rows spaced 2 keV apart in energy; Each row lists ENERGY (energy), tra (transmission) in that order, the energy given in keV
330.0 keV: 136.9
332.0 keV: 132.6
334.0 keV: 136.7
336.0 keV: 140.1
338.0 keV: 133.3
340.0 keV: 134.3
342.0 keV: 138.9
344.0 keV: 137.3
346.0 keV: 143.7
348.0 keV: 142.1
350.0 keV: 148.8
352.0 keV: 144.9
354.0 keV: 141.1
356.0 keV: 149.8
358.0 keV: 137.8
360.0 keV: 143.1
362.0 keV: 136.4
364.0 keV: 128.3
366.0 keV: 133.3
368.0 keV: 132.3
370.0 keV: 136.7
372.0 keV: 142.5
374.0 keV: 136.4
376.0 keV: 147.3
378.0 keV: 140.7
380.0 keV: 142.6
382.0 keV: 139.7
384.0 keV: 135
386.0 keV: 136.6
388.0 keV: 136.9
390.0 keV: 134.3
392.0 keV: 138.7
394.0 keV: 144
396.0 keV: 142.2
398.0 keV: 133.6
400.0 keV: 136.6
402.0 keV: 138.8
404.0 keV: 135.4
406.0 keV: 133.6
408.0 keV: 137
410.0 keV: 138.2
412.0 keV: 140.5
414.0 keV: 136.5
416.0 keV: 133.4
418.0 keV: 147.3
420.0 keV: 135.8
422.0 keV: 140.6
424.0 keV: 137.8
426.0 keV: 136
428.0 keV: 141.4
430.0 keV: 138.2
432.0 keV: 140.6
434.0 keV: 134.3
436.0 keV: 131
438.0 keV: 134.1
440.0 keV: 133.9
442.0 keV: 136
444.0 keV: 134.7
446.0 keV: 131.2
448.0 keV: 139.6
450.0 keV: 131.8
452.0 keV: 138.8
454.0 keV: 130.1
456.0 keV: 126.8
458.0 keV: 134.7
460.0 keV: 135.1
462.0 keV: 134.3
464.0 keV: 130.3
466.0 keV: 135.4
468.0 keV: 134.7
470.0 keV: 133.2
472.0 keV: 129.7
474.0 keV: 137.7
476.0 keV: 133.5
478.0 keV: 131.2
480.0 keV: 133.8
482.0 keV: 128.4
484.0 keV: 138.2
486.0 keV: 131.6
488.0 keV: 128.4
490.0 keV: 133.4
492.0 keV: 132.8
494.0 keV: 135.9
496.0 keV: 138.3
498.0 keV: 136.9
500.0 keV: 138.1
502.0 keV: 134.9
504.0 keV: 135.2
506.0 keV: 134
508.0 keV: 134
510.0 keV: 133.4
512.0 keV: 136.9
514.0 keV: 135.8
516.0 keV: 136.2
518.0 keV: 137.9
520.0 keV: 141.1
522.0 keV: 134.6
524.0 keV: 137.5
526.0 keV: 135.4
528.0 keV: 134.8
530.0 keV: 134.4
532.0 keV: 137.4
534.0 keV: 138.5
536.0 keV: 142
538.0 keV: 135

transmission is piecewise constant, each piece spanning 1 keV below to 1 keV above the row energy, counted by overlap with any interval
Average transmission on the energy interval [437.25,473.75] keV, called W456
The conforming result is 134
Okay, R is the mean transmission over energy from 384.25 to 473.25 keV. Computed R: 136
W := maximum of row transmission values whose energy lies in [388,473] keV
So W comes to 147.3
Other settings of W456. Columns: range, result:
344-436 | 139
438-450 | 135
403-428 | 138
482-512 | 135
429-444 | 135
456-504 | 134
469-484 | 133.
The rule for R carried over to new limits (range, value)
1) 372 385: 140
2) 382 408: 137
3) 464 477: 134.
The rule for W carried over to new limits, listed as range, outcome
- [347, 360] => 149.8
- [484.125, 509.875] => 138.3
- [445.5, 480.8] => 139.6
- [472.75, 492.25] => 138.2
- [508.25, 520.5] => 141.1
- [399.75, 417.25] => 140.5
